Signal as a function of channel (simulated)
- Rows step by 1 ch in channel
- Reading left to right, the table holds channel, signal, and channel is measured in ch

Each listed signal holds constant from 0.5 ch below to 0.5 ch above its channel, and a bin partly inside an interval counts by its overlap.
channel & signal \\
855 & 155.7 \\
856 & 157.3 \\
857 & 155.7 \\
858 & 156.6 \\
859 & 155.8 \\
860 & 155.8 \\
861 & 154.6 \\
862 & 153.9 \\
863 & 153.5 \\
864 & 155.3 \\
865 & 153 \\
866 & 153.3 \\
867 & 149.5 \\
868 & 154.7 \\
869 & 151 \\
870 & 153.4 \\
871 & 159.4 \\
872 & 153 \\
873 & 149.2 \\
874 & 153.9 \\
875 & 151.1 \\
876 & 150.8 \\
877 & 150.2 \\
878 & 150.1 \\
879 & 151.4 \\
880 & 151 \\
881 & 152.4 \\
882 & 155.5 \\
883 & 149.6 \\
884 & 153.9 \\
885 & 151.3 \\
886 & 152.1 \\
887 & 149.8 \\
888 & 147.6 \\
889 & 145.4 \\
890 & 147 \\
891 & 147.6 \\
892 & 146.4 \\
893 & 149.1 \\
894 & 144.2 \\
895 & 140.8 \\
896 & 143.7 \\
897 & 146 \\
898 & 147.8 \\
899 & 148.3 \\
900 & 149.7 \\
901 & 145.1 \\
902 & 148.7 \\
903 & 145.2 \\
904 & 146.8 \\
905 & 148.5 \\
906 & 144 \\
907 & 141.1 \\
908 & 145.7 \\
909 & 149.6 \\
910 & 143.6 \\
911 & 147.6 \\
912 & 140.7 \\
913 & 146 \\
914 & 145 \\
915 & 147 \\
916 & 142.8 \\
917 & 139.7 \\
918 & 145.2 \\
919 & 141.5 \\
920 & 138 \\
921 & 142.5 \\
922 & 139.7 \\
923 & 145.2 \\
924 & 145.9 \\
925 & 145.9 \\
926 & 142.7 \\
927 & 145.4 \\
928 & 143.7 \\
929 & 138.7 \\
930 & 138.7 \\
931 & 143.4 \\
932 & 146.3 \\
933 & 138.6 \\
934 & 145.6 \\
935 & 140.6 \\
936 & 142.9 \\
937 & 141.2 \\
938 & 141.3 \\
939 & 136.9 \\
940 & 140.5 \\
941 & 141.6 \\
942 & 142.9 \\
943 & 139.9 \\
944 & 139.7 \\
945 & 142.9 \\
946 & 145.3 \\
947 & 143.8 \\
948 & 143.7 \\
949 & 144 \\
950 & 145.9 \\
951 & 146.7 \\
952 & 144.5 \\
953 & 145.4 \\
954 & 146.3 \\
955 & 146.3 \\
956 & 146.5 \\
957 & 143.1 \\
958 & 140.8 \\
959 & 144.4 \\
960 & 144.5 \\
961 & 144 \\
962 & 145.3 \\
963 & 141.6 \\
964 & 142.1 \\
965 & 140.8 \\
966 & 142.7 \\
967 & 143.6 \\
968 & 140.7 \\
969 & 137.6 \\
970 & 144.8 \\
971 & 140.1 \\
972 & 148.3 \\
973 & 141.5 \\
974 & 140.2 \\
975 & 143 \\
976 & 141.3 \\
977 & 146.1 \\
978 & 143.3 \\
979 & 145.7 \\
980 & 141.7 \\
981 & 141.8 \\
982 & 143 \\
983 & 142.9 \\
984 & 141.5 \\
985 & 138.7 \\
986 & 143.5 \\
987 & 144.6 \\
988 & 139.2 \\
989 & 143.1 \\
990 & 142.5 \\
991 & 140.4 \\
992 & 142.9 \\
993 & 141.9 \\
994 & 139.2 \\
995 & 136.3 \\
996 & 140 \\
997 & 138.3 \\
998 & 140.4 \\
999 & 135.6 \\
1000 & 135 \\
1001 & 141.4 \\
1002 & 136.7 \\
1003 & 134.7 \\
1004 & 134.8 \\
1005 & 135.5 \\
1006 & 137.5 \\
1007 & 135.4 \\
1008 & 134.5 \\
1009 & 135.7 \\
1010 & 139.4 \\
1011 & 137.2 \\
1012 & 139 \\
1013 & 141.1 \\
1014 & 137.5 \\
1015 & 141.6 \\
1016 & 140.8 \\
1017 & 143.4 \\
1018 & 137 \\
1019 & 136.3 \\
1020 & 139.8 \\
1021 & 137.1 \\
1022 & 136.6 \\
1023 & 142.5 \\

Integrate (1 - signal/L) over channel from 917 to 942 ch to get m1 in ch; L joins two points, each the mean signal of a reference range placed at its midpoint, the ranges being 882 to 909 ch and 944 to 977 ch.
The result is 0.5 ch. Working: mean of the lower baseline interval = 147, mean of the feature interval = 142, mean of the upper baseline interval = 143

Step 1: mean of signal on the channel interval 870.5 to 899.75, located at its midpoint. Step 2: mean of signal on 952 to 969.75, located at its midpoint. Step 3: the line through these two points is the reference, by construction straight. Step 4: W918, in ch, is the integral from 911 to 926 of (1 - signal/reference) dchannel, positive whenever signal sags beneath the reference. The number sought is 0.4 ch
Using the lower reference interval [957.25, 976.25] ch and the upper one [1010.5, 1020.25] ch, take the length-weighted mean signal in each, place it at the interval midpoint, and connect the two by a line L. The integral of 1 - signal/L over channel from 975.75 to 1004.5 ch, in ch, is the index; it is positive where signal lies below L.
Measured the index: 0.1 ch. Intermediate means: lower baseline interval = 143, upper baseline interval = 139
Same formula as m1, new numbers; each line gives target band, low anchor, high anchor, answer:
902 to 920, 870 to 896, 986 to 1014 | 0.33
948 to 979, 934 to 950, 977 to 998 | -0.37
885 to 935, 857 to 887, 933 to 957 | 0.99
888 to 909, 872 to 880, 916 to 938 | 0.15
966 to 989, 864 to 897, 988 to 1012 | -0.31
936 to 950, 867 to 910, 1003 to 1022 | 0.21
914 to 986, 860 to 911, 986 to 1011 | 0.23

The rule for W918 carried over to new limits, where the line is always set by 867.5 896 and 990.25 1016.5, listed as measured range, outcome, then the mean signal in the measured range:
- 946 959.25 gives -0.1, 145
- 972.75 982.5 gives -0.1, 143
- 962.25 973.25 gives 0.0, 142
